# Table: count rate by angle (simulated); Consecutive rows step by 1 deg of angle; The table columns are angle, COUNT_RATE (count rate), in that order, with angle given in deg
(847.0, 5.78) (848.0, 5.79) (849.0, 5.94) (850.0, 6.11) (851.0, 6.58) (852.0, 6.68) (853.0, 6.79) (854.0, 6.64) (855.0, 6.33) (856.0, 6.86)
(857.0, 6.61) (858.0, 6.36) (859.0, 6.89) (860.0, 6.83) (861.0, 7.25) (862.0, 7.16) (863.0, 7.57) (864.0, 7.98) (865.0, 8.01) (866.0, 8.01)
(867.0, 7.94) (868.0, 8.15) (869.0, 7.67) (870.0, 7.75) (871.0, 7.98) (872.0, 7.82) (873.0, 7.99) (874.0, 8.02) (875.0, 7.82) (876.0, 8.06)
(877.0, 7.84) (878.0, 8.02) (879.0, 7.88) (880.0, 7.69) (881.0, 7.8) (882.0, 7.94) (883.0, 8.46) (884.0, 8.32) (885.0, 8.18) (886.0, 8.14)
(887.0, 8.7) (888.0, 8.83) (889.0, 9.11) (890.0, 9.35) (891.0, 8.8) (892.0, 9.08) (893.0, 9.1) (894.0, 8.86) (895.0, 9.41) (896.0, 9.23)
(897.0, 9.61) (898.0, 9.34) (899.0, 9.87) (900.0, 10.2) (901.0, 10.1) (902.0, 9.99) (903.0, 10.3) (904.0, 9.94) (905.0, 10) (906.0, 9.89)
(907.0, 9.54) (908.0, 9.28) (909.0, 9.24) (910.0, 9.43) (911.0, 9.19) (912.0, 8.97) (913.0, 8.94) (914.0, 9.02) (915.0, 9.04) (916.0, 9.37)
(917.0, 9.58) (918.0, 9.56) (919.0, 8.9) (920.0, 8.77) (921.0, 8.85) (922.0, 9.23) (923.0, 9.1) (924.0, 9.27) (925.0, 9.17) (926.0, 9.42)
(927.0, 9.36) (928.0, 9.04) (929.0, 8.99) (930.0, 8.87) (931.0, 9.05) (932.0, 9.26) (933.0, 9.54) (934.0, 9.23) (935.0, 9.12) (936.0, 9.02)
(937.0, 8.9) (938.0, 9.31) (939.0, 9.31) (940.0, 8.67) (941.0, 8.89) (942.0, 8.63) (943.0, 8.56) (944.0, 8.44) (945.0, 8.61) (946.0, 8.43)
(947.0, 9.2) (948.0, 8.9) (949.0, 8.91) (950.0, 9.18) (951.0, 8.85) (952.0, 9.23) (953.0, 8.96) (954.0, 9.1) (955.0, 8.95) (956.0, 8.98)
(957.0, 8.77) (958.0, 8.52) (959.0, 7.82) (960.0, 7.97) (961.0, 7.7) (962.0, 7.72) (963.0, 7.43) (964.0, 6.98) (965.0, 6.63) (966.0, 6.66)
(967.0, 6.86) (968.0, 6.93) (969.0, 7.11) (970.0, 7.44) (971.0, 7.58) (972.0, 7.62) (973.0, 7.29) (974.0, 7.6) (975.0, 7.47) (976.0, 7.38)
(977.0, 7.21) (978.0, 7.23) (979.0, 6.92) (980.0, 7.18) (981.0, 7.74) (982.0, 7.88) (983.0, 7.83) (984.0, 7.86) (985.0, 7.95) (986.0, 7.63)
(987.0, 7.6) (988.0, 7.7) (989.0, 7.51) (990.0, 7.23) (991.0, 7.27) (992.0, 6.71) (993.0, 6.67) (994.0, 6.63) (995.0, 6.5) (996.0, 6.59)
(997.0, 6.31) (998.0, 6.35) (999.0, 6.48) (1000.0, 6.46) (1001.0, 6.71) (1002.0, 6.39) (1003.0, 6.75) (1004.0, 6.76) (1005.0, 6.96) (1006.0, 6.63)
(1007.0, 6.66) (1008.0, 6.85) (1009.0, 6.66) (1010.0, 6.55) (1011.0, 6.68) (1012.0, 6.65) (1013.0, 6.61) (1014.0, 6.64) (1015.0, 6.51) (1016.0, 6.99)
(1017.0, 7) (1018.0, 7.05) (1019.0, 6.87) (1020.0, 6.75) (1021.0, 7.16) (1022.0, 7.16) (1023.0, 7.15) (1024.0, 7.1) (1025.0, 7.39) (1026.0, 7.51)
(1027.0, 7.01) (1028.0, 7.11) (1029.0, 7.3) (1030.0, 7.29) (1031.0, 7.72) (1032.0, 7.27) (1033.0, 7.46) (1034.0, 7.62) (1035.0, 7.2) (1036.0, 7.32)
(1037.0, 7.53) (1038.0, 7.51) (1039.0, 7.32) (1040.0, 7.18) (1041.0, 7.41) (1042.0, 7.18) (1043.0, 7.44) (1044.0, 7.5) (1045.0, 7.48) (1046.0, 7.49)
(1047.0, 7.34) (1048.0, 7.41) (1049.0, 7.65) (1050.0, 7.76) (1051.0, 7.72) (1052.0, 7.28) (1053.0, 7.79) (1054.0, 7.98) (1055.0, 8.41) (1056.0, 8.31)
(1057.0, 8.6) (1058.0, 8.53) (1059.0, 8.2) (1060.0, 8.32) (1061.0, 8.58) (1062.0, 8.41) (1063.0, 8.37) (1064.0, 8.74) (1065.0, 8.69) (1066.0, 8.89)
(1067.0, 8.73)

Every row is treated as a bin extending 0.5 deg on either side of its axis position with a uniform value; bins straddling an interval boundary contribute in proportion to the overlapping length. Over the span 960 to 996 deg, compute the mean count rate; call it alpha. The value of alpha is 7.3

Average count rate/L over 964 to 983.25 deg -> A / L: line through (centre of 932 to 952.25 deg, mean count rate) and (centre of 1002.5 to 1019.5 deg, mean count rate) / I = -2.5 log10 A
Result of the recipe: 0.09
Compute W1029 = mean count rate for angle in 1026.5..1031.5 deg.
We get 7.29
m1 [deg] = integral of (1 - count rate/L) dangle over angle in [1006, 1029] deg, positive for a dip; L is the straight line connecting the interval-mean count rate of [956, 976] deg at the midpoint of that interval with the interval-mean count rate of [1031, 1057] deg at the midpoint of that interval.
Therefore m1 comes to 1.9 deg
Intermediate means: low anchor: 7.51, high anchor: 7.57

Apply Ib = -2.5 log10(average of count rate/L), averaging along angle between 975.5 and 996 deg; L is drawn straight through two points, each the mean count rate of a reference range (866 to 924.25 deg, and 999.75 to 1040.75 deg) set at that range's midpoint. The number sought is 0.03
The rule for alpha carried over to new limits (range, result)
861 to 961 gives 8.82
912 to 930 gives 9.14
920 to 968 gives 8.66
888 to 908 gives 9.54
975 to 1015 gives 6.98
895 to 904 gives 9.81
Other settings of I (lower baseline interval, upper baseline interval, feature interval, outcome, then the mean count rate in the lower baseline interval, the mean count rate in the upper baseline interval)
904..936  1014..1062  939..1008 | 0.11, 9.24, 7.49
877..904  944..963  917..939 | -0.05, 8.93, 8.62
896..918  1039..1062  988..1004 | 0.25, 9.56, 7.8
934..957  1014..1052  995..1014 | 0.18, 8.92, 7.28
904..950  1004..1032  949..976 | 0.05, 9.12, 6.96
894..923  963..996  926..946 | -0.05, 9.44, 7.27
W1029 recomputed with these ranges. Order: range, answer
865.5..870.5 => 7.9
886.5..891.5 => 8.96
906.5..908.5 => 9.41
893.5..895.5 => 9.13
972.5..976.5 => 7.44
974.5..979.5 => 7.24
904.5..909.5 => 9.59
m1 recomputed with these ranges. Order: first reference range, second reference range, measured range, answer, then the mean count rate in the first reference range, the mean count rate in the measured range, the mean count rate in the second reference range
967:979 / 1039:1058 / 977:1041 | 3.5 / 7.31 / 7.07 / 7.68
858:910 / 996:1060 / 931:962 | -3.3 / 8.55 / 8.82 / 7.21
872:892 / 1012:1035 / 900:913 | -2.5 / 8.27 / 9.65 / 7.11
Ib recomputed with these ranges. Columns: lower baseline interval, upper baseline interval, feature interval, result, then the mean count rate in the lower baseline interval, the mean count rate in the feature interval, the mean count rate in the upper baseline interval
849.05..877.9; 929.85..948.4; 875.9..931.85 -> -0.11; 7.33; 9.07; 8.95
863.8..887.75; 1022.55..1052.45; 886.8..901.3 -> -0.17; 8.02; 9.31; 7.39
